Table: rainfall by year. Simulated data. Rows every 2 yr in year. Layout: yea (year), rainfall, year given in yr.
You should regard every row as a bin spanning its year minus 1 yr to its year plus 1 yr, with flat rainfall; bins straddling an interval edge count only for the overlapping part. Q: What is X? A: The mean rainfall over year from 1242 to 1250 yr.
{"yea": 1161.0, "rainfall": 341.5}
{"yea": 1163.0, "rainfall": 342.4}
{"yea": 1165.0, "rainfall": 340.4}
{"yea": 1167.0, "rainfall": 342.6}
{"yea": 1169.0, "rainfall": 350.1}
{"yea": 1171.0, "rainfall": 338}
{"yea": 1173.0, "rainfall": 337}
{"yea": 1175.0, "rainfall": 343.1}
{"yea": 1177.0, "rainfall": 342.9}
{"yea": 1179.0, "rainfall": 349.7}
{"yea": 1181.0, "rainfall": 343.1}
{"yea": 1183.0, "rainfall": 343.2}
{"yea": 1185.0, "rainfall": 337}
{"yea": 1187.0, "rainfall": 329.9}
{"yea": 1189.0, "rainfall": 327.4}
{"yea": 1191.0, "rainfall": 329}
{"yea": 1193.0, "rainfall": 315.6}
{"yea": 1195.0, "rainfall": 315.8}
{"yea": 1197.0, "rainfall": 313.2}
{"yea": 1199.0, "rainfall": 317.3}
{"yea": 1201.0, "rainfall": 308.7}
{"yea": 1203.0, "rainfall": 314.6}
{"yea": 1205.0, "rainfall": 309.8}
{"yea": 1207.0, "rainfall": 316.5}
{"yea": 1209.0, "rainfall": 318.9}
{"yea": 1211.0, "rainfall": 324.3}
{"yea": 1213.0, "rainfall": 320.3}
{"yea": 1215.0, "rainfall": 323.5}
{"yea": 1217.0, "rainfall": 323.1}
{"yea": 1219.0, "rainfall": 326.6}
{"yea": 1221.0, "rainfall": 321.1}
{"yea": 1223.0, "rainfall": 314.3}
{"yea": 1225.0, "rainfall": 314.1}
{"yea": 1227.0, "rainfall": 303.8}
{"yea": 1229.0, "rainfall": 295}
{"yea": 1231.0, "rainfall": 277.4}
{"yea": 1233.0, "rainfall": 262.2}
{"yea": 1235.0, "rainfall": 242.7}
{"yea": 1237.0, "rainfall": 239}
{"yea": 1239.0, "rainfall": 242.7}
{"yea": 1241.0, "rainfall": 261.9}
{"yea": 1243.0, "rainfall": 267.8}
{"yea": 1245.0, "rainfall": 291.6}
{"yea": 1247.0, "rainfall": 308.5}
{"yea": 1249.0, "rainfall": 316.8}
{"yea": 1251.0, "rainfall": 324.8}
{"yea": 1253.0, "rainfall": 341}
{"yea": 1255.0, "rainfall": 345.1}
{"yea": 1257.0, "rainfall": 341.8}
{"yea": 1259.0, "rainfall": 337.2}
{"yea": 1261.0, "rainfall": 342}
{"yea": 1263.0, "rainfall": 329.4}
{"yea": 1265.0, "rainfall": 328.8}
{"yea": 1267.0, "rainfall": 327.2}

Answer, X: 296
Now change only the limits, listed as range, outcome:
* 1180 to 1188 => 338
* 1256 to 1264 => 338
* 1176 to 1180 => 346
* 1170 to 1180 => 342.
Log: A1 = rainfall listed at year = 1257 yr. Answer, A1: 341.8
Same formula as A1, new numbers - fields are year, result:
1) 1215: 323.5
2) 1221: 321.1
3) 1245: 291.6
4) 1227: 303.8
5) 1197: 313.2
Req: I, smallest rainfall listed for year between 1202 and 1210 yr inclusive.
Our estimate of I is 309.8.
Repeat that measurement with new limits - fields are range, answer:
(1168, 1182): 337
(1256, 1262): 337.2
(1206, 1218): 316.5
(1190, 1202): 308.7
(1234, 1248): 239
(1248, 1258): 316.8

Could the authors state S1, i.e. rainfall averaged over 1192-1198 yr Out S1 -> 315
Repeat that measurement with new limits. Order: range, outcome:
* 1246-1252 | 317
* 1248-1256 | 332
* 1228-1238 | 263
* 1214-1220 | 324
